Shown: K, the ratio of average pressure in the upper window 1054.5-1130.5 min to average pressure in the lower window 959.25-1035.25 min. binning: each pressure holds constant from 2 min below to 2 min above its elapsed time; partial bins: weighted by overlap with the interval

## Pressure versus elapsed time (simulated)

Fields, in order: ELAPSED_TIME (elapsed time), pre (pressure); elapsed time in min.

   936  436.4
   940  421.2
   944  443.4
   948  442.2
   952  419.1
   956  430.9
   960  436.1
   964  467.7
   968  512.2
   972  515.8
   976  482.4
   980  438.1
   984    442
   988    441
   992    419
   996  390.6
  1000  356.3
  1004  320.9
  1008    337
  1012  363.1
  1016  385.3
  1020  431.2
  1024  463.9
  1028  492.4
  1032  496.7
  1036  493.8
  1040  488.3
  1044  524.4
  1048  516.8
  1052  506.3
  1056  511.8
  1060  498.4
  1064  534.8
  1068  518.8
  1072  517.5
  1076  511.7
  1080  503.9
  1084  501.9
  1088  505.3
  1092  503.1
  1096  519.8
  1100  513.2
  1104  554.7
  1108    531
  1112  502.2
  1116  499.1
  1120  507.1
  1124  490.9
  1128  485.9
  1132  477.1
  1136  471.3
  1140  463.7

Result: 1.18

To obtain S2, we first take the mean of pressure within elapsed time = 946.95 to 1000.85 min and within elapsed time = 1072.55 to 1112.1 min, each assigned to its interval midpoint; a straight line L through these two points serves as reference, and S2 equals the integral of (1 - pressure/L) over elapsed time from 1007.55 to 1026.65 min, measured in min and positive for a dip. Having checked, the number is 2.7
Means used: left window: 444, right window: 515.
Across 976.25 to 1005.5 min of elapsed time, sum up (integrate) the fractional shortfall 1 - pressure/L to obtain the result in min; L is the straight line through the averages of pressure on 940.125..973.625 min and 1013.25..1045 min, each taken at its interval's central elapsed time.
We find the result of 3.4 min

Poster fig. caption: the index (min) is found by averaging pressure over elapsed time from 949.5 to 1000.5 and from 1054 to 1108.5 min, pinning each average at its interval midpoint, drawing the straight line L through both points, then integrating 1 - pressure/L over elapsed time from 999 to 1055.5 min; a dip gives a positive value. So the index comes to 4.29 min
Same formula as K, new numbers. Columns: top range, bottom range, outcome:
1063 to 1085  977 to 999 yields 1.21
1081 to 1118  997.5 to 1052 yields 1.17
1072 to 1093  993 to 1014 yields 1.42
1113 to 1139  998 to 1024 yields 1.31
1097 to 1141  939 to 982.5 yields 1.10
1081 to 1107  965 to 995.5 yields 1.12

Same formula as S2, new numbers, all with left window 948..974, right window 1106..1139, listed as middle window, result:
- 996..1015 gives 4.8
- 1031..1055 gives -1.3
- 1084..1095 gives -0.4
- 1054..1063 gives -0.5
